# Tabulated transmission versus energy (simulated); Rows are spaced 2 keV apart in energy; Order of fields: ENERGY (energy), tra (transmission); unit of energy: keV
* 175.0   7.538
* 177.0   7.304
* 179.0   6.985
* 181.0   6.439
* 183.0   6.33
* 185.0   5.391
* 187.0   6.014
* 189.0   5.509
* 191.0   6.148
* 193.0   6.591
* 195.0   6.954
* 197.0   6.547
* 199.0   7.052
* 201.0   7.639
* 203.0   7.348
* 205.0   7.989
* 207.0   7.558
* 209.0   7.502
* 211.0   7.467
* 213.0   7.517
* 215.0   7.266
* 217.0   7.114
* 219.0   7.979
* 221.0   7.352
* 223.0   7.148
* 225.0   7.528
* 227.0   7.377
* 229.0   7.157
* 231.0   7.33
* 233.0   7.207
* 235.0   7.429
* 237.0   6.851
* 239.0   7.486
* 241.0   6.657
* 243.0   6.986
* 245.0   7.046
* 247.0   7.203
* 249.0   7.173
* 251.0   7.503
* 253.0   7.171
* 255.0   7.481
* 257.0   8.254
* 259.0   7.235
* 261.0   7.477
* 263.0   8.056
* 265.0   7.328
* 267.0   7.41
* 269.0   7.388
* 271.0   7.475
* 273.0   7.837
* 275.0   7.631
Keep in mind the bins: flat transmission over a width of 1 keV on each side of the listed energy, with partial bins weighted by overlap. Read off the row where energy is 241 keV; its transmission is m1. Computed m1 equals 6.657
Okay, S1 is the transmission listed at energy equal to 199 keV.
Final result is 7.052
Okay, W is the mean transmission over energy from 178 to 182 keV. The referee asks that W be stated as 6.71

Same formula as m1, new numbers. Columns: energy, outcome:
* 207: 7.558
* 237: 6.851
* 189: 5.509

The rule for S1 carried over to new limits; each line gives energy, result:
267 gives 7.41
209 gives 7.502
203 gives 7.348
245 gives 7.046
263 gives 8.056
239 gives 7.486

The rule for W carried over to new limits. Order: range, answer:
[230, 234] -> 7.27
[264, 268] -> 7.37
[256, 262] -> 7.66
